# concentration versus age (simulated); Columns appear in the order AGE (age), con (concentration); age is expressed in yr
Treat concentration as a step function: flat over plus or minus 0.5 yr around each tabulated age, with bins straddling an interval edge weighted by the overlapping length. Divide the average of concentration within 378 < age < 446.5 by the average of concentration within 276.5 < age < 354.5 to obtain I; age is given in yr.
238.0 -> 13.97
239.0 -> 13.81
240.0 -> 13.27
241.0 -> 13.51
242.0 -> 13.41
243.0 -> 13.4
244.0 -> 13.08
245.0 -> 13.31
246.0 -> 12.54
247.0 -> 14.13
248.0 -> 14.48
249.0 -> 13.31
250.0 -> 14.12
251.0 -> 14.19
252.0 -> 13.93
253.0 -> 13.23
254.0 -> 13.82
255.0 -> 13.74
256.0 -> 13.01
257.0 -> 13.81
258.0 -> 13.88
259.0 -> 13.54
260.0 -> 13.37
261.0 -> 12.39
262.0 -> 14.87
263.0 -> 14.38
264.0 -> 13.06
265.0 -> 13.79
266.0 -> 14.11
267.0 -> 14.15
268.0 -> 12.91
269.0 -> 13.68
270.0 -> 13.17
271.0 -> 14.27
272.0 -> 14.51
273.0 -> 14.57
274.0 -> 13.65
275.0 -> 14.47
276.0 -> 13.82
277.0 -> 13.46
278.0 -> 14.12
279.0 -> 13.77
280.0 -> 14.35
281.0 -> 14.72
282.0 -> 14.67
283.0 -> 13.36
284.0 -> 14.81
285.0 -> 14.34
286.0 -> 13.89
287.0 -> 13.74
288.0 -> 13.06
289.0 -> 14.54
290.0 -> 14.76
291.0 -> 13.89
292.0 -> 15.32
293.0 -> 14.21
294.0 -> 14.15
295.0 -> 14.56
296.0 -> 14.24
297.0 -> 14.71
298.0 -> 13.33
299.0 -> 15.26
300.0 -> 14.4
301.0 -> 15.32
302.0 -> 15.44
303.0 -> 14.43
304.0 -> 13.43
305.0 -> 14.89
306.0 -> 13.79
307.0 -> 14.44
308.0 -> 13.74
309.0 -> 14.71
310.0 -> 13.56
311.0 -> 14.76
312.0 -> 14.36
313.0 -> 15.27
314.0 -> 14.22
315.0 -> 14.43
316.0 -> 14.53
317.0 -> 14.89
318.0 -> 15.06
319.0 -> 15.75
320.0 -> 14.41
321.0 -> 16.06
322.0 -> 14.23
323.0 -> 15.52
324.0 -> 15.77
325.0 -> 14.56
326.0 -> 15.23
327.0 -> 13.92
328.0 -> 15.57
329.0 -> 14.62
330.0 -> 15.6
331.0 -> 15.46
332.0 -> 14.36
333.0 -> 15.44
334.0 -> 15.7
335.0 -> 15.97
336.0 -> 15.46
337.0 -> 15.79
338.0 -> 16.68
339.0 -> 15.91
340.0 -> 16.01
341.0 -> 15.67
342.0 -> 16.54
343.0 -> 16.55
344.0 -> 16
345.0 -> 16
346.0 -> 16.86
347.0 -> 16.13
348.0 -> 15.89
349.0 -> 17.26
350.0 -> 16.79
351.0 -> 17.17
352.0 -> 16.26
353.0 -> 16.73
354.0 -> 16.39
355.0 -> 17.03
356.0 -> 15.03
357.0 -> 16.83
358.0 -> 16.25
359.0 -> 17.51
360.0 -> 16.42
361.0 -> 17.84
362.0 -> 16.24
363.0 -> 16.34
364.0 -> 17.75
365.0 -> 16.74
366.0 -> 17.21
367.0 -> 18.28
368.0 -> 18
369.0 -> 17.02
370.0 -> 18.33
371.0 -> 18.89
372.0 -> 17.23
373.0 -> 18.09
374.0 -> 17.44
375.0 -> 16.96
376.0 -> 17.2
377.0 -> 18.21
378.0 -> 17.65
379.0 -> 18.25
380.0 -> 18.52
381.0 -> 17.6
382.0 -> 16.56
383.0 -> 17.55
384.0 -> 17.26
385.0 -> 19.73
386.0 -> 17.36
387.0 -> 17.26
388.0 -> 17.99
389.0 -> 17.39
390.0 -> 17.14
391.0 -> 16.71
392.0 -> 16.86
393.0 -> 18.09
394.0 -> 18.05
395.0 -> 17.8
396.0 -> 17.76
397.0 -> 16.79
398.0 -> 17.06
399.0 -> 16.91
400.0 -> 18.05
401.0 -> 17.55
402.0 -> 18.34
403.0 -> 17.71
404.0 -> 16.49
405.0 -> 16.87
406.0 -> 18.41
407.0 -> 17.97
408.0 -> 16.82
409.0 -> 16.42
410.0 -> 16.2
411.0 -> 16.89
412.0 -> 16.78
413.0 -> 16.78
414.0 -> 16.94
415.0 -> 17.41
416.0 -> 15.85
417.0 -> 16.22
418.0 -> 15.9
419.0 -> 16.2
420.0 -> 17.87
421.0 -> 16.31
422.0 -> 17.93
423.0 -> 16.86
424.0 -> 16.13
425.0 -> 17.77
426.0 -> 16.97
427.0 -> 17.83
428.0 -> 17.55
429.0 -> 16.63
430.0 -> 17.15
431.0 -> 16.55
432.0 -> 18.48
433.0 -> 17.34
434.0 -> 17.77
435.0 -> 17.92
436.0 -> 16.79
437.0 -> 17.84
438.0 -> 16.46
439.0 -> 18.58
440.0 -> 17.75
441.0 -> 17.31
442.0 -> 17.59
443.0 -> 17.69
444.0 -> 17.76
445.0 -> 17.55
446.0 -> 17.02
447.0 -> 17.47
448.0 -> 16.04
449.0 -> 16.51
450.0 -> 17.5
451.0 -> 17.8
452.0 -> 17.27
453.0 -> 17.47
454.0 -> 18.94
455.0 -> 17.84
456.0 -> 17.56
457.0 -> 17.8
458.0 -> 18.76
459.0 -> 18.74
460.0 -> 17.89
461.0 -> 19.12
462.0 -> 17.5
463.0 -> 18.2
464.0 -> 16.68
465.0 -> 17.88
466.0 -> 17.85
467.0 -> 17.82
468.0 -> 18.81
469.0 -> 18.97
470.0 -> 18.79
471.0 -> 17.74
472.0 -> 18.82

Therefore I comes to 1.2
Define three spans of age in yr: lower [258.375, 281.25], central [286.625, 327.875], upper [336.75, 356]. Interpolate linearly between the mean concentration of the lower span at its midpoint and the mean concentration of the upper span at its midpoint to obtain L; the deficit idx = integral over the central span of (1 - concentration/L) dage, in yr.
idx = 1.4 yr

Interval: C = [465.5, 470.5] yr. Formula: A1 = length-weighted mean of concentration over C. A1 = 18.4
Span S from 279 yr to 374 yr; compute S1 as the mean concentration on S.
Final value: 15.5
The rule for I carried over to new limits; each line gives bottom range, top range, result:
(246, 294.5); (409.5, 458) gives 1.24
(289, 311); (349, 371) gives 1.18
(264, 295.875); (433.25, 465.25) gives 1.25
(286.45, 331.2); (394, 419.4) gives 1.17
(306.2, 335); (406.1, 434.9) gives 1.14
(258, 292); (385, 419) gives 1.23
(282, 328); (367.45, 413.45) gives 1.20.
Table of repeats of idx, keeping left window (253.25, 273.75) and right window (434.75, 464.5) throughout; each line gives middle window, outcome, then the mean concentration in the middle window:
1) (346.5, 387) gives -3.4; 17.2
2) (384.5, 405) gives -1.3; 17.5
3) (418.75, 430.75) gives 0.0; 17.1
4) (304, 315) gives 0.3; 14.3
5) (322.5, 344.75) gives -0.5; 15.6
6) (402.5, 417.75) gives -0.1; 16.9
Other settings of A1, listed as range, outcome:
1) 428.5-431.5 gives 16.8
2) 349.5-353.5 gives 16.7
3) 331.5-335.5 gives 15.4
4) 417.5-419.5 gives 16.1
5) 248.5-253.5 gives 13.8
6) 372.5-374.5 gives 17.8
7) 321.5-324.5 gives 15.2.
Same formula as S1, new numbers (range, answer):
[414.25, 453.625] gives 17.2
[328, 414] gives 17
